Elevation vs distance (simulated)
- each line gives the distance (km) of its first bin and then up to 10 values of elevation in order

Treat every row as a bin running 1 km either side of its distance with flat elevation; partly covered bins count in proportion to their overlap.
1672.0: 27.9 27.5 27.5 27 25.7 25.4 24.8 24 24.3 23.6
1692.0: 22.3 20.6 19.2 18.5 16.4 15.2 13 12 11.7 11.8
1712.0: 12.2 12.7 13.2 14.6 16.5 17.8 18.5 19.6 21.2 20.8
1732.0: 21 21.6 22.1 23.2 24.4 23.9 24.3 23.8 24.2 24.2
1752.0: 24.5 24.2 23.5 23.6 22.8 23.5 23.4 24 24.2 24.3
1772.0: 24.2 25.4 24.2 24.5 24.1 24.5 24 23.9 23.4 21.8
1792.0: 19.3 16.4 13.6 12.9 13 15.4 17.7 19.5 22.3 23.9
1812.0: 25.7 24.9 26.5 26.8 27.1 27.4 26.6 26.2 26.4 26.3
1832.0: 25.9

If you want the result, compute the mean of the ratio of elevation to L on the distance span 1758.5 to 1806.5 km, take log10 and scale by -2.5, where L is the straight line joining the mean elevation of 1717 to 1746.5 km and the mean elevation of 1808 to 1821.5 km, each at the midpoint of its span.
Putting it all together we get 0.11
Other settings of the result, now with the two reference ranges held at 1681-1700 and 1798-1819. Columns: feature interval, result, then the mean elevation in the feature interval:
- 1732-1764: -0.087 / 23.5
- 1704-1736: 0.314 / 16.4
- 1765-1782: -0.138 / 24.4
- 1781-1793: -0.072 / 22.8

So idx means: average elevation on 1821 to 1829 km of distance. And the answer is 26.6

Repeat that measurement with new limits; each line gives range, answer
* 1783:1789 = 23.8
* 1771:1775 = 24.8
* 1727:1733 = 21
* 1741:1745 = 24.1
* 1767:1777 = 24.5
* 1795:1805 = 14.5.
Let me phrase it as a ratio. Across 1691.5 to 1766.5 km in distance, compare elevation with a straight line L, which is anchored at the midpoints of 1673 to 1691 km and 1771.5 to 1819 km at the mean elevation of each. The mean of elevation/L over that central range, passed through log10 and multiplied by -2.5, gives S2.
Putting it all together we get 0.203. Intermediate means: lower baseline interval 25.5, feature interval 19.7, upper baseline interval 21.6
